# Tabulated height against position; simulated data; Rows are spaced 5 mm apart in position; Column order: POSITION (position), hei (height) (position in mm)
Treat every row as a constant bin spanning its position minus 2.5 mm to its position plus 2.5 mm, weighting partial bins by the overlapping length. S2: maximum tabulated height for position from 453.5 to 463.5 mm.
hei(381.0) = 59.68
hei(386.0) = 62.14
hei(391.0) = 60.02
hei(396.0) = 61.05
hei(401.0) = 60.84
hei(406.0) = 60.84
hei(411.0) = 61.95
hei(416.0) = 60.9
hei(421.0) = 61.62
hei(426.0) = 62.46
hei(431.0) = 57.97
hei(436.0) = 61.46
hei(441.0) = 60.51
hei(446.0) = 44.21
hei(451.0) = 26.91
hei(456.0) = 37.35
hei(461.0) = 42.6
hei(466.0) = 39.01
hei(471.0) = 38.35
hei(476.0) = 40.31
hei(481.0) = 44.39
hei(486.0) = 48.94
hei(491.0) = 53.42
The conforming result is 42.6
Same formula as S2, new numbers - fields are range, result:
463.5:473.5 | 39.01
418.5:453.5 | 62.46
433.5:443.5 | 61.46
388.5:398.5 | 61.05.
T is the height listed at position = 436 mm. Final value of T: 61.46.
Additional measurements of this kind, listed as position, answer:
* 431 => 57.97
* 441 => 60.51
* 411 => 61.95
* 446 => 44.21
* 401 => 60.84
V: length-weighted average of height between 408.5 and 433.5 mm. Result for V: 61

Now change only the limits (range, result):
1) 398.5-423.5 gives 61.2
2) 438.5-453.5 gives 43.9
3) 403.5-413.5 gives 61.4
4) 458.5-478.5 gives 40.1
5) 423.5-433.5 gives 60.2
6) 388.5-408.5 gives 60.7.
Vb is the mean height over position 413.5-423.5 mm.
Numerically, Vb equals 61.3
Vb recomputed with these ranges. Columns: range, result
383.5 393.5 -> 61.1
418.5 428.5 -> 62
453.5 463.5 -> 40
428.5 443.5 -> 60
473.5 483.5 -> 42.4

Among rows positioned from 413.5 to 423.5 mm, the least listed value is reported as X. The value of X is 60.9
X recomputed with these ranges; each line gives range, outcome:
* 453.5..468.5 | 37.35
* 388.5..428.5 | 60.02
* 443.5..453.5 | 26.91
